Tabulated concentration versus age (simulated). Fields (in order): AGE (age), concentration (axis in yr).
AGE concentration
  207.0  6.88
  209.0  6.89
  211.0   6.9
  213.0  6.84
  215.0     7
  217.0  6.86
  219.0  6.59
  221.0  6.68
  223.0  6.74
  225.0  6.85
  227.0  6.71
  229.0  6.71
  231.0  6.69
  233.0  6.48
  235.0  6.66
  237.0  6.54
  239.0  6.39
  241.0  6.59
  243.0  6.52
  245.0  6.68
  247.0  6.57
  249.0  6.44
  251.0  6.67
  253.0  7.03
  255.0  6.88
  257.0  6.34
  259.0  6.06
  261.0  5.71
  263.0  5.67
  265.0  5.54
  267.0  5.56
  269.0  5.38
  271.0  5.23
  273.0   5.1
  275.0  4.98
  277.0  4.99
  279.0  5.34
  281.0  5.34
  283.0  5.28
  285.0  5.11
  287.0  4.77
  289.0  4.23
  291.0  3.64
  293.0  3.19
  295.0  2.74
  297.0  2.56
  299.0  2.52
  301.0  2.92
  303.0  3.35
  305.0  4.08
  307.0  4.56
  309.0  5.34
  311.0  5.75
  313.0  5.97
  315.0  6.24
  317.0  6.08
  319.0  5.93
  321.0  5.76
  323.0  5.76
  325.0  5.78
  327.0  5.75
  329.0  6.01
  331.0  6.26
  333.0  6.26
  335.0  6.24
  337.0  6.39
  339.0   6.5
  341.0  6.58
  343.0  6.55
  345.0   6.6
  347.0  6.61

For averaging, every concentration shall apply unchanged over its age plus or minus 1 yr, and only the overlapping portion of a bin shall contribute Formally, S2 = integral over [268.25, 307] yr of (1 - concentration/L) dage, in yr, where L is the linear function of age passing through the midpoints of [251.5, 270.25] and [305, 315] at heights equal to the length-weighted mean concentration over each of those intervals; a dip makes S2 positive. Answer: 9.8 yr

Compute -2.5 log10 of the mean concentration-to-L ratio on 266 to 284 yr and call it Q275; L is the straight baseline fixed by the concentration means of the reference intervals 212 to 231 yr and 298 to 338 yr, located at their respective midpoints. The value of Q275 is 0.14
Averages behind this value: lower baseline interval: 6.77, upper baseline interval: 5.35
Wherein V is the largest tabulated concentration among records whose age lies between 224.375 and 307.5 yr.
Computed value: 7.03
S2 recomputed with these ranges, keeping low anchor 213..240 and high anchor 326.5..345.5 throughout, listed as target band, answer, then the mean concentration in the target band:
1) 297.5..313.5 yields 5.5 yr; 4.2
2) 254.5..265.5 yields 0.9 yr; 6.02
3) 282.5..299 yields 6.8 yr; 3.81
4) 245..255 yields -0.1 yr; 6.7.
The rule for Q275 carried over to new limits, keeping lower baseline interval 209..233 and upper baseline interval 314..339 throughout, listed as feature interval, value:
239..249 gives 0.01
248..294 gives 0.19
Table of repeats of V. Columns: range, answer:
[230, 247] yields 6.69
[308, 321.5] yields 6.24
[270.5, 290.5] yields 5.34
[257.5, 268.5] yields 6.06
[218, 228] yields 6.85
